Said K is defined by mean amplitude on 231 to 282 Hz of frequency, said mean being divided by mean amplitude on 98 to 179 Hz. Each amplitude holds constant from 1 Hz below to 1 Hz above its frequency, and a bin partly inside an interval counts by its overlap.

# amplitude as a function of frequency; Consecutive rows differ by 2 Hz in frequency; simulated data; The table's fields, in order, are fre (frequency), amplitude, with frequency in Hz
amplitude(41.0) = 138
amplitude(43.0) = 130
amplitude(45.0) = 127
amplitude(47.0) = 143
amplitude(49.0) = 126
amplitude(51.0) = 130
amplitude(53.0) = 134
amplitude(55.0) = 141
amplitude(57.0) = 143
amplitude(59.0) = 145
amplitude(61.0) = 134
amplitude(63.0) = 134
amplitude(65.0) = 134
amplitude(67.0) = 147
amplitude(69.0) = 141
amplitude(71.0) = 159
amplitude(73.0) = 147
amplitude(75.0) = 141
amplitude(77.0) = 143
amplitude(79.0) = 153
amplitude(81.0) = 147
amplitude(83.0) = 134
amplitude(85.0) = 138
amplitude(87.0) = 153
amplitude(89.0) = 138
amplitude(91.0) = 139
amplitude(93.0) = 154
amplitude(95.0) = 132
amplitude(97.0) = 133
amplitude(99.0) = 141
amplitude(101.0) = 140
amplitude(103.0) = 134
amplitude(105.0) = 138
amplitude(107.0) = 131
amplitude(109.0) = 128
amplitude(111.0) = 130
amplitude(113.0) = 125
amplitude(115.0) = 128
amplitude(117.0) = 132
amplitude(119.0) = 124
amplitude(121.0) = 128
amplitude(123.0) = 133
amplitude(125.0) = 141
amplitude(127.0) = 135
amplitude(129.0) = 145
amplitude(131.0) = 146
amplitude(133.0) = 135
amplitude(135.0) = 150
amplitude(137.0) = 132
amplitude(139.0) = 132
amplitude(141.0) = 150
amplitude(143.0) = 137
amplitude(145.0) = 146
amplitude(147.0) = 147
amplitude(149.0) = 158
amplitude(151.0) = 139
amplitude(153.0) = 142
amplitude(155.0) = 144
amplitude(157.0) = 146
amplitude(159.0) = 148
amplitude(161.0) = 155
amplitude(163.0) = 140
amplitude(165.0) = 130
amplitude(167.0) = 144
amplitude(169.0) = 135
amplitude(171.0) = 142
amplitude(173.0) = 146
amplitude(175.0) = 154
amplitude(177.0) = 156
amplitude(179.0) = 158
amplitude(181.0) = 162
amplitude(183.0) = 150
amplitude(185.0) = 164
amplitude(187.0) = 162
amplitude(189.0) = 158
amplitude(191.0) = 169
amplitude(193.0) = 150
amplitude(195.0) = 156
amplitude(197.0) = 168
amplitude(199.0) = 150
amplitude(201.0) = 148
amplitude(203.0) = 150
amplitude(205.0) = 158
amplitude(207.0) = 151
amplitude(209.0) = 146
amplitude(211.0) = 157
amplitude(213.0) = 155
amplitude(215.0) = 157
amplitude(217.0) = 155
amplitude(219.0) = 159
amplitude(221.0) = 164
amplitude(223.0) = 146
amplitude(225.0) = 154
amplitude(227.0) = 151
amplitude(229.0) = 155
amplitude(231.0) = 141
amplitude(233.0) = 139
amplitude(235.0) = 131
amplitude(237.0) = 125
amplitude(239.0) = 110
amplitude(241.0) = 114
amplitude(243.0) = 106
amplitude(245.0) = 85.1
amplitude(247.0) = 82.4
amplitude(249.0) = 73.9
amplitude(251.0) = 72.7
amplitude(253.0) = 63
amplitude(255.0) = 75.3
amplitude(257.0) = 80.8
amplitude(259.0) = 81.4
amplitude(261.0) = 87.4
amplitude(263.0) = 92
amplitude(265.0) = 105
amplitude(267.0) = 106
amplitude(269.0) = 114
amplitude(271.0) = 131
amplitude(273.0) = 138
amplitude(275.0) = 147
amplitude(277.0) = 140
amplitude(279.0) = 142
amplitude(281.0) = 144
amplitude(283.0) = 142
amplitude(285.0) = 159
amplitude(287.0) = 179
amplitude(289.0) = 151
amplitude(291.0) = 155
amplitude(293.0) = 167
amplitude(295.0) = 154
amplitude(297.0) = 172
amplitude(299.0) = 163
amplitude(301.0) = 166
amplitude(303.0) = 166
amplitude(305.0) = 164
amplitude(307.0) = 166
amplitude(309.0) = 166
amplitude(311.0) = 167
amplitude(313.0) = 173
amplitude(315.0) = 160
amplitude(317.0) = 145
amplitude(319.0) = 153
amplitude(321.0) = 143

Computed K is 0.77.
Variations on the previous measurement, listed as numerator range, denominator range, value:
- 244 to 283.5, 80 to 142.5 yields 0.76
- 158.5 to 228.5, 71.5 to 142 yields 1.11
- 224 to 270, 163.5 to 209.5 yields 0.70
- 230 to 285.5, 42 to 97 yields 0.79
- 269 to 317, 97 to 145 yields 1.15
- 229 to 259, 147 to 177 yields 0.70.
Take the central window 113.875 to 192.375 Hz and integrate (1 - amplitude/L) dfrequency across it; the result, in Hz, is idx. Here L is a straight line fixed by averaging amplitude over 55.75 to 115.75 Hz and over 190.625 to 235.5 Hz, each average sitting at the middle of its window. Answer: 1.0 Hz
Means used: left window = 140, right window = 153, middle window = 145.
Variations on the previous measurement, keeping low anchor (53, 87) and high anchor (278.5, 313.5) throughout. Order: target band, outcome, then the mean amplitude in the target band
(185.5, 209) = -0.5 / 156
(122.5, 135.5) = 0.6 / 141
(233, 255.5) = 8.6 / 96.8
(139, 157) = 0.5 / 145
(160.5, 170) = 0.7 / 140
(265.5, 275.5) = 2.1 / 125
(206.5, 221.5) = -0.1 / 155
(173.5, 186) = -0.4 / 157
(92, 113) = 1.4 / 136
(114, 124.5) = 1.2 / 130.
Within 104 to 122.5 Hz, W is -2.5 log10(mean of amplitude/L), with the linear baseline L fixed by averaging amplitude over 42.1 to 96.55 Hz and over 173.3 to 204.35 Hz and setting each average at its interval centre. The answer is 0.13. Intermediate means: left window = 140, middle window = 129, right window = 157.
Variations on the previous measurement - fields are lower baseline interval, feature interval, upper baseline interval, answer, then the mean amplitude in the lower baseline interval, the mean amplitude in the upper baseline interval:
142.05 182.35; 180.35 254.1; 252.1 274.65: -0.14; 146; 99.2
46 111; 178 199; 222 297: -0.22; 140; 123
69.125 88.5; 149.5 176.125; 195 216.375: 0.05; 146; 154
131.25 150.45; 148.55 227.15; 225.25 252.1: -0.18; 143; 115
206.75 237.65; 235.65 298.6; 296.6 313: 0.31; 149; 166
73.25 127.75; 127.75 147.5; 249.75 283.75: -0.09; 137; 109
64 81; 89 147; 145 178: 0.07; 146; 145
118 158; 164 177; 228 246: -0.06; 140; 123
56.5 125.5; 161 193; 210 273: -0.19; 138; 119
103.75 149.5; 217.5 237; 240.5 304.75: -0.16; 137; 124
